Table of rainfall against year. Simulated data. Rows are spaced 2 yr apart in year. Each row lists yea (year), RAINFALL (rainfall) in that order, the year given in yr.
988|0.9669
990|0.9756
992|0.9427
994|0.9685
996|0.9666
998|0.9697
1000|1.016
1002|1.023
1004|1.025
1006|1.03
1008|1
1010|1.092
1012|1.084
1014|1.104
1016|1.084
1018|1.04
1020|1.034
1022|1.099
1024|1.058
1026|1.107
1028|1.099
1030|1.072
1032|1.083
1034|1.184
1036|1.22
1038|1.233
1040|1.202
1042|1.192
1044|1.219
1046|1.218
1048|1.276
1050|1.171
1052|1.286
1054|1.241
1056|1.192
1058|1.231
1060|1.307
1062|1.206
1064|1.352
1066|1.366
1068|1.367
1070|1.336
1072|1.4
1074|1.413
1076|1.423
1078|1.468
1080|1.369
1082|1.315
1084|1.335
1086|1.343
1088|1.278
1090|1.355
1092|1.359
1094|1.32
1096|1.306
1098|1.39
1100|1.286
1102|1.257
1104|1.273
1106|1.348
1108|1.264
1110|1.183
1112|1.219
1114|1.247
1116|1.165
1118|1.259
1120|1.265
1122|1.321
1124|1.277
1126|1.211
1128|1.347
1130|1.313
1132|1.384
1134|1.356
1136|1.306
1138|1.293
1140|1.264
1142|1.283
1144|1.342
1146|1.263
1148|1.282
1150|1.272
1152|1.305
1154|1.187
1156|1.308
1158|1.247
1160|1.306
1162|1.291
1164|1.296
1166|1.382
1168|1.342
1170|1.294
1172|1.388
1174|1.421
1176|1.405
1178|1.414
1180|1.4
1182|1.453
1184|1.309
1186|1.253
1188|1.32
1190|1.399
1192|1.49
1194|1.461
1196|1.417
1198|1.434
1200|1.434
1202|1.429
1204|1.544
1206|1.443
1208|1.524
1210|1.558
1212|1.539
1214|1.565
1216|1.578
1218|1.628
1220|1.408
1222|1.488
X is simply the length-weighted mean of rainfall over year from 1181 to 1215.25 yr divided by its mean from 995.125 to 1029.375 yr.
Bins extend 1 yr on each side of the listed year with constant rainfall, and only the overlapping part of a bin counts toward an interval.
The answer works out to 1.38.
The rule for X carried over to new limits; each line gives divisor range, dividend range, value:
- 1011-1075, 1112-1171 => 1.07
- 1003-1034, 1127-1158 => 1.21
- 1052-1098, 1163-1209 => 1.05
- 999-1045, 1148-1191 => 1.21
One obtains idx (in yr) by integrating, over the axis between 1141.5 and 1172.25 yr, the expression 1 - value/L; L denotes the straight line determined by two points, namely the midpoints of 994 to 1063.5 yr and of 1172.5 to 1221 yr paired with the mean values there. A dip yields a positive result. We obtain 1.7 yr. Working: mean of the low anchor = 1.13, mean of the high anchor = 1.45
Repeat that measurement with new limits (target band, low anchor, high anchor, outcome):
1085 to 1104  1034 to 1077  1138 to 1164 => -0.61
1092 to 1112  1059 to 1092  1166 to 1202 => 1.03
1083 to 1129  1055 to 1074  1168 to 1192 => 1.60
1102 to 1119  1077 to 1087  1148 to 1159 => 1.03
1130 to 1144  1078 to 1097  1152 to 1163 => -0.27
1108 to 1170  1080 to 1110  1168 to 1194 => 2.96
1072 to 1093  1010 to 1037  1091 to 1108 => -1.70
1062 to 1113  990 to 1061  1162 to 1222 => -4.14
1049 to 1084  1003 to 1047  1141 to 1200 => -4.19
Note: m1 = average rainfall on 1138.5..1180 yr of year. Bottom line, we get 1.32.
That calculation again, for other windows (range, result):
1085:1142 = 1.29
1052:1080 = 1.33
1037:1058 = 1.22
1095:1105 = 1.3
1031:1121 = 1.28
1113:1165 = 1.28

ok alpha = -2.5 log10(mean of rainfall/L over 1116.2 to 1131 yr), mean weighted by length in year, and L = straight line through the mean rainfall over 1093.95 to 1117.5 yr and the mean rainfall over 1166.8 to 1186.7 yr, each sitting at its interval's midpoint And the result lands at 0.01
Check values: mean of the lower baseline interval 1.27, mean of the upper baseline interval 1.37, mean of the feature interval 1.28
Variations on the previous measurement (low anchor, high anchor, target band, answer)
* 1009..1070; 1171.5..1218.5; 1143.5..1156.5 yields 0.08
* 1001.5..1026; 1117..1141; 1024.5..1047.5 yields -0.06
